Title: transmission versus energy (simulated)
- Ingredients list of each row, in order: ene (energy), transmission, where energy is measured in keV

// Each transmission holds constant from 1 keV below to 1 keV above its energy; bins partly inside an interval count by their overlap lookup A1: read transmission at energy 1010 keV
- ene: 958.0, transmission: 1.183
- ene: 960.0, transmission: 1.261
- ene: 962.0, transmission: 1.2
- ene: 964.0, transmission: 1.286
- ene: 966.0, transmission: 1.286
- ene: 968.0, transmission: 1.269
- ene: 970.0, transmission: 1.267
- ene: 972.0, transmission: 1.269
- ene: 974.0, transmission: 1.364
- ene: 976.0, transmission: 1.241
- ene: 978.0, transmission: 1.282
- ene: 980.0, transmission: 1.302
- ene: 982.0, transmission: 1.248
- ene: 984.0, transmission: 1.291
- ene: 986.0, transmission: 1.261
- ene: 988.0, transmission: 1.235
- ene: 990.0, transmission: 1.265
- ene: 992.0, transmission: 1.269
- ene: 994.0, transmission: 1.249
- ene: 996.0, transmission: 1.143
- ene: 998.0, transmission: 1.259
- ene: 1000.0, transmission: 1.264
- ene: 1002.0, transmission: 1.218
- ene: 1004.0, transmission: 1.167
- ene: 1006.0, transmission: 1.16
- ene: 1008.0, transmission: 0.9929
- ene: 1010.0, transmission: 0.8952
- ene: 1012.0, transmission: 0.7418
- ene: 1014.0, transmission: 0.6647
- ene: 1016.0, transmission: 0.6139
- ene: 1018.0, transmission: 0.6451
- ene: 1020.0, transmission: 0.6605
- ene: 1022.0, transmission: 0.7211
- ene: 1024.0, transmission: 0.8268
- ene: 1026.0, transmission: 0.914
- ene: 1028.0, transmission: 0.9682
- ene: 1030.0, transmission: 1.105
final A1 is 0.8952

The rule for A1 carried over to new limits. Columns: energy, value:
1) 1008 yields 0.9929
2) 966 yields 1.286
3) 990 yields 1.265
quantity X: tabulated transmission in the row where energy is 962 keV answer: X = 1.2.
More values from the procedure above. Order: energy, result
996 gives 1.143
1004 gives 1.167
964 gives 1.286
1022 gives 0.7211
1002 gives 1.218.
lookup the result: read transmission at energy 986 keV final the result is 1.261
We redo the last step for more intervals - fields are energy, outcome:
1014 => 0.6647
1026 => 0.914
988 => 1.235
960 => 1.261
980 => 1.302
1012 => 0.7418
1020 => 0.6605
